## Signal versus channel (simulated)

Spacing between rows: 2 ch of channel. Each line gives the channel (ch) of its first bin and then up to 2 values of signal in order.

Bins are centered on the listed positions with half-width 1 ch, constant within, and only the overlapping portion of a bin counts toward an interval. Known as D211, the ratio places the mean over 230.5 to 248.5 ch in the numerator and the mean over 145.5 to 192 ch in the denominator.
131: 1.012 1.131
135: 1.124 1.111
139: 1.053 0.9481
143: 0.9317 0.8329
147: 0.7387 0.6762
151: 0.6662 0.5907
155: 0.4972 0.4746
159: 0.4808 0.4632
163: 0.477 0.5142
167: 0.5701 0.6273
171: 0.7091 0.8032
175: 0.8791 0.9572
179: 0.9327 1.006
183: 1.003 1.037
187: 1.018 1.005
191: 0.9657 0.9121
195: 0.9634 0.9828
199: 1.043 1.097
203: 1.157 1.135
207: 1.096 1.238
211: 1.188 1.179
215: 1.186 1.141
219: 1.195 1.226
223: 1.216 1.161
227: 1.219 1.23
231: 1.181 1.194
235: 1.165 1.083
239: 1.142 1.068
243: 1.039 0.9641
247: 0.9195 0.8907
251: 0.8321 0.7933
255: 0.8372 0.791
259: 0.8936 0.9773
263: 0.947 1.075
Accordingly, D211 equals 1.4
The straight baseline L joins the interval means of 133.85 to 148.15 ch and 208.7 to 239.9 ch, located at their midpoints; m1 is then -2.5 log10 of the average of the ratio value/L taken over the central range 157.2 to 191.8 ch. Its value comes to 0.326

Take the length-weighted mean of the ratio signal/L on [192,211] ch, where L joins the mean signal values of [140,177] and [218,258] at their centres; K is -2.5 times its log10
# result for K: -0.22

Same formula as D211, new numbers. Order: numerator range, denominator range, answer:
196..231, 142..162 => 1.82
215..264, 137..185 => 1.41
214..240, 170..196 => 1.26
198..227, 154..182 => 1.73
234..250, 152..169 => 2.01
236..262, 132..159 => 1.15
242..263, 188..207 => 0.87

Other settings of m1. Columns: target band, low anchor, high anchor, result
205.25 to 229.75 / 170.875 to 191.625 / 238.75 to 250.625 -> -0.220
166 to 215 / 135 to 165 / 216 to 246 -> -0.051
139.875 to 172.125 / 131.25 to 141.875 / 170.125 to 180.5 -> 0.455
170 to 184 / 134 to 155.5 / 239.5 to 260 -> -0.045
